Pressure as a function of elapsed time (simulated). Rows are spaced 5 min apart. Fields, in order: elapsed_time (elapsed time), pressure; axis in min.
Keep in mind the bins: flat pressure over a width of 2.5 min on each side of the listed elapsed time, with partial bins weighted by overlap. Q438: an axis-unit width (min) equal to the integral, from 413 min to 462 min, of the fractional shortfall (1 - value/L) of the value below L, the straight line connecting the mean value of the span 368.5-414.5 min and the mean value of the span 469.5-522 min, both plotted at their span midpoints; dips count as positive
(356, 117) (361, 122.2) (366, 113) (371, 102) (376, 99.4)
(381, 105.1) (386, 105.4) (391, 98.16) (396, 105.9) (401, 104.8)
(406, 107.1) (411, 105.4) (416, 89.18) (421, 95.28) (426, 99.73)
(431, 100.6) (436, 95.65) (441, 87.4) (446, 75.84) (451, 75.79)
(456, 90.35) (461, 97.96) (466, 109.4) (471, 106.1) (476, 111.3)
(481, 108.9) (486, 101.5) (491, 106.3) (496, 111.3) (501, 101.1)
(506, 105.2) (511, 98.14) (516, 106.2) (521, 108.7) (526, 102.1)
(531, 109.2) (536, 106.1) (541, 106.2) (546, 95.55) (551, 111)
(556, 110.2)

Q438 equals 6.4 min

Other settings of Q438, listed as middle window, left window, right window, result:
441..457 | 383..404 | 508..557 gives 3.6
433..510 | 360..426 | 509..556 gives 4.1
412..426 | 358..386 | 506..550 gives 1.6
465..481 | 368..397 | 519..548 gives -0.8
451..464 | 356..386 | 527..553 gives 1.9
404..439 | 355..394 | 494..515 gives 2.5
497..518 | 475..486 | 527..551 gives 0.7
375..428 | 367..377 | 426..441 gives -0.9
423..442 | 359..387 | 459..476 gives 1.8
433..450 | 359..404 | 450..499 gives 3.0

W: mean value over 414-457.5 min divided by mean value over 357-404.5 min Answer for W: 0.84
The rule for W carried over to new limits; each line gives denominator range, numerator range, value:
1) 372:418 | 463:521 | 1.04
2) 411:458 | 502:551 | 1.15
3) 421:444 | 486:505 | 1.11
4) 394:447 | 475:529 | 1.08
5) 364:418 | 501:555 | 1.02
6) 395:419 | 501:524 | 1.02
